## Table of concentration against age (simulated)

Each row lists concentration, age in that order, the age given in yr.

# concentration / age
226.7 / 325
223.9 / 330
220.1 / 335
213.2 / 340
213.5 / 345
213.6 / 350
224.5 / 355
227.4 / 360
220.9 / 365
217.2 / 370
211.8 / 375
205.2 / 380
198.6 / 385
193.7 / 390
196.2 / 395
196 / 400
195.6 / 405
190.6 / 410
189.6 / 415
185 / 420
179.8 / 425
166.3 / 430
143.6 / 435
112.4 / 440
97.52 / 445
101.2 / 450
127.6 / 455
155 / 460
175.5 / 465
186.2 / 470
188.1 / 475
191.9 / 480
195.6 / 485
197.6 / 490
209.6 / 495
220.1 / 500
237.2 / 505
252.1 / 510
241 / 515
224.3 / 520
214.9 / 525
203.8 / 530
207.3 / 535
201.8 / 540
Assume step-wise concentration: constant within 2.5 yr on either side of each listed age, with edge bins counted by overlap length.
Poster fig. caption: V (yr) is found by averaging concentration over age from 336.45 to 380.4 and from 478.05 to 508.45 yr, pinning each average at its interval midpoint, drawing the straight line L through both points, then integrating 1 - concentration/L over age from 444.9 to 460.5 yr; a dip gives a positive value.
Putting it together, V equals 6.8 yr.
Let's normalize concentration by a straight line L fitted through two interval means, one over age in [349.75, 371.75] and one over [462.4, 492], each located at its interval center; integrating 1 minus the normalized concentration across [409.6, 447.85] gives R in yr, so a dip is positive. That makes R 8.91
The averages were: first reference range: 222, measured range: 156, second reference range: 189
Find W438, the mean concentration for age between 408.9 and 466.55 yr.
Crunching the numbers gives 151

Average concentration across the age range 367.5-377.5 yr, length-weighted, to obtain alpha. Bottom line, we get 214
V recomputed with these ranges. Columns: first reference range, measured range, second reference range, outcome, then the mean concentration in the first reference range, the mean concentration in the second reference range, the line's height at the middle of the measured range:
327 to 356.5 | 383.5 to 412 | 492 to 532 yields 3.3 yr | 218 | 225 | 220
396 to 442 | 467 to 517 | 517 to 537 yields -2.5 yr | 175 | 213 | 201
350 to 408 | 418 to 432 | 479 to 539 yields 2.2 yr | 208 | 217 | 211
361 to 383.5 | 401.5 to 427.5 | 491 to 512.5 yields 3.6 yr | 214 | 228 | 218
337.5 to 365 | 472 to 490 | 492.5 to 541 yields 2.3 yr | 219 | 222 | 221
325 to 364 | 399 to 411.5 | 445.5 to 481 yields -0.5 yr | 220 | 156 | 187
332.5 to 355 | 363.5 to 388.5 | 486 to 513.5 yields 0.9 yr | 216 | 222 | 217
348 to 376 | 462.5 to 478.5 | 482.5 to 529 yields 2.7 yr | 220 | 221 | 221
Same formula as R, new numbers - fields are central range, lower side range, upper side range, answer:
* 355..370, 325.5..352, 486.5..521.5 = -0.3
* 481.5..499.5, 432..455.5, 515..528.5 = -2.2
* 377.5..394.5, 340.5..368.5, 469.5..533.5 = 1.5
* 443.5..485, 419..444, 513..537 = 4.7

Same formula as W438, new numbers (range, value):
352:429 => 202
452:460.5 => 136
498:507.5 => 229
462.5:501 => 195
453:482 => 171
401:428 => 188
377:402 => 198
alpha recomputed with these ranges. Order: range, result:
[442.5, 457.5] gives 109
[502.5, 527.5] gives 234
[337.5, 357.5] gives 216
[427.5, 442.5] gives 141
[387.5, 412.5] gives 194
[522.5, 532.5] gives 209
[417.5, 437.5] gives 169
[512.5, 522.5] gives 233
